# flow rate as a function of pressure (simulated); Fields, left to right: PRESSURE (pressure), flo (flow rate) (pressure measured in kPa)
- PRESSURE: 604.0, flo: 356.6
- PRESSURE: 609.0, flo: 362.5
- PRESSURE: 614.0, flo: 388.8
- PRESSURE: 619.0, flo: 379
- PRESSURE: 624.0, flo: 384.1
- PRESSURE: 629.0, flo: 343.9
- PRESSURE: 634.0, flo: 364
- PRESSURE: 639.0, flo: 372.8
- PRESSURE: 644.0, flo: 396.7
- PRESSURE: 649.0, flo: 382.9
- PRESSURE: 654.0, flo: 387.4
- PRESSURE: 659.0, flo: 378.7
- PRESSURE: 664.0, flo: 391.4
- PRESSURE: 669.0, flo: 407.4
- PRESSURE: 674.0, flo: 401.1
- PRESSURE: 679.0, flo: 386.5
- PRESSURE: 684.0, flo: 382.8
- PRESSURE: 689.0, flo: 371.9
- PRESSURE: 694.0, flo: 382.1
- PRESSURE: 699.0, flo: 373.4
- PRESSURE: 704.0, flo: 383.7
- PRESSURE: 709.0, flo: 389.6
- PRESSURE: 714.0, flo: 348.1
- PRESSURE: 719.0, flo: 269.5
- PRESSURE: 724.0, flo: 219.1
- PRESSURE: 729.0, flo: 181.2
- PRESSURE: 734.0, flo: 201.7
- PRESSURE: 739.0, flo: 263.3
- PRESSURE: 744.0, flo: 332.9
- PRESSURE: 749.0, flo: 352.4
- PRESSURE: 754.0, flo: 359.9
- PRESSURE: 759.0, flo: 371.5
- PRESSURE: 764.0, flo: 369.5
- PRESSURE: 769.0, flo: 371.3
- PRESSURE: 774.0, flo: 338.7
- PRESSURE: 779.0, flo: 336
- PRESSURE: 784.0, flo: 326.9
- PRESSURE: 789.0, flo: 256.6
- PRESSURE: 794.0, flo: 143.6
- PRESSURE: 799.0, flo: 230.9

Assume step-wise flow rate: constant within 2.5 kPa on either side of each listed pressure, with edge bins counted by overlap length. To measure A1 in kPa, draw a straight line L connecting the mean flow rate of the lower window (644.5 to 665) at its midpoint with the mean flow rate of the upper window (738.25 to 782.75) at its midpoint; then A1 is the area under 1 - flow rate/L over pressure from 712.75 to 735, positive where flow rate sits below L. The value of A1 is 7.4 kPa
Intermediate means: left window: 386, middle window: 241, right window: 347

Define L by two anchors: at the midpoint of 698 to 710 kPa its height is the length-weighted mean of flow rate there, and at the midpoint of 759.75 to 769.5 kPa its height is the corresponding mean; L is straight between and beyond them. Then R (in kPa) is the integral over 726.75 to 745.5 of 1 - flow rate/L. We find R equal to 6.7 kPa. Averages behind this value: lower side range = 382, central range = 241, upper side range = 370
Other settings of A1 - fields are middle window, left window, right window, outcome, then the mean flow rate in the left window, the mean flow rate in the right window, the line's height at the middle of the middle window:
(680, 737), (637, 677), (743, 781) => 8.26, 390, 355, 373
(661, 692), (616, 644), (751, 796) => -3.00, 372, 322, 355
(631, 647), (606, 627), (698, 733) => -0.75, 377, 302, 360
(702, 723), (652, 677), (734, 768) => 1.31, 393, 333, 360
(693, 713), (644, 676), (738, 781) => -0.39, 392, 347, 372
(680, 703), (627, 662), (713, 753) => -4.19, 376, 271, 320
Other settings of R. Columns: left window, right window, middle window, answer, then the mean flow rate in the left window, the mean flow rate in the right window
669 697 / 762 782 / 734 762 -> 2.9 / 387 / 353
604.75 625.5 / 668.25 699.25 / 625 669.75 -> 0.2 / 376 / 386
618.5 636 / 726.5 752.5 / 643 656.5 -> -1.6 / 367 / 270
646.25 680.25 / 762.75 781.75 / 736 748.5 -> 2.1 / 391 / 352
